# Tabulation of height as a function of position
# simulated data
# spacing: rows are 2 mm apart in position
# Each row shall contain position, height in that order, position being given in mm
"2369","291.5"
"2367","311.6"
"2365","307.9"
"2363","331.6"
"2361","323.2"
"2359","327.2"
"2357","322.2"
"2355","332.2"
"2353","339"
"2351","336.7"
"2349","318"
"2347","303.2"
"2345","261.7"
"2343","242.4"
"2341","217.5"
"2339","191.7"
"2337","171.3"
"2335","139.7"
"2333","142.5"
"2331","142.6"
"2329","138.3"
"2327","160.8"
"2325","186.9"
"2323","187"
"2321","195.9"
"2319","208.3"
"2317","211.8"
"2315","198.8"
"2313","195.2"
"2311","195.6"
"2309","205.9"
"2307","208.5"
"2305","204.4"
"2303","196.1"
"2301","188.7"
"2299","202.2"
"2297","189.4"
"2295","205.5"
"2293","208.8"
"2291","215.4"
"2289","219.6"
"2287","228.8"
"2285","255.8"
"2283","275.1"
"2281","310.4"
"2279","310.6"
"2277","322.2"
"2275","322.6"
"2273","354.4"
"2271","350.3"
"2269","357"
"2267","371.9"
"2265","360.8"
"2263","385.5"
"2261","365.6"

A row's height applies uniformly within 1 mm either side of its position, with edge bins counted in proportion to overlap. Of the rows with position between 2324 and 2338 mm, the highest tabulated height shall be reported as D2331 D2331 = 186.9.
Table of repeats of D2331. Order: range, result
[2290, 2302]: 215.4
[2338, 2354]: 339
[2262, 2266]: 385.5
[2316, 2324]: 211.8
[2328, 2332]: 142.6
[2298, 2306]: 204.4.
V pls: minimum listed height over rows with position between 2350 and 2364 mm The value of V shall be 322.2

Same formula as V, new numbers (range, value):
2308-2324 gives 187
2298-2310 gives 188.7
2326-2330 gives 138.3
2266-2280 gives 310.6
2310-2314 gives 195.2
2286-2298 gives 189.4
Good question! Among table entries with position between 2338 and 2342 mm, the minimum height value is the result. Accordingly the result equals 191.7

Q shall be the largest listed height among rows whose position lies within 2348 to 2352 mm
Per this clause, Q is 336.7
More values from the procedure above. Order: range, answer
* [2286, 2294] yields 228.8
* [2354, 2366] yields 332.2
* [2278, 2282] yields 310.6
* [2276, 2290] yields 322.2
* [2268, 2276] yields 357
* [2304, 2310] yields 208.5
